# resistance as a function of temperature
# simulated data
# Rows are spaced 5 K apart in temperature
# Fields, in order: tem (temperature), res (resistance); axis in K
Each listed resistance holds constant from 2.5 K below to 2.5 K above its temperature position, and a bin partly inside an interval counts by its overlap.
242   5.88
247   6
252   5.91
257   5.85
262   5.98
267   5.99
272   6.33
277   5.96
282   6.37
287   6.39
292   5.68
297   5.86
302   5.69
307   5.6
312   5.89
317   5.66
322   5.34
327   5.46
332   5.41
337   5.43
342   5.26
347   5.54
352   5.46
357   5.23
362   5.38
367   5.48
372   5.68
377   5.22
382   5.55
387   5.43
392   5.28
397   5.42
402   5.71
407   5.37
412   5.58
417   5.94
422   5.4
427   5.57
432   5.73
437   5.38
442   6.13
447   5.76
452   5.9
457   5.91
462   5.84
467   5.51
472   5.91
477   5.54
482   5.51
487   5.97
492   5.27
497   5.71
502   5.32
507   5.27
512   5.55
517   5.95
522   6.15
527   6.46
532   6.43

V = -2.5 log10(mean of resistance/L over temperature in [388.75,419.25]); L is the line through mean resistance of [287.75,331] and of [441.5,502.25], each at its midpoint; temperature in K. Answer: 0.03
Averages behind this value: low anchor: 5.67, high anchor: 5.71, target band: 5.54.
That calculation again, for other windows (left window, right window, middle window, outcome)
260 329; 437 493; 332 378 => 0.08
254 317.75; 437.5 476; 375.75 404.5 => 0.08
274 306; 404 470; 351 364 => 0.10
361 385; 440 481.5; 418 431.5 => 0.02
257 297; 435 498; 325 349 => 0.10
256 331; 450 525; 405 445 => 0.02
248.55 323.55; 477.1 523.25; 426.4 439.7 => 0.03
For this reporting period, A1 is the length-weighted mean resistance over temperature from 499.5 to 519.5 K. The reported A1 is 5.52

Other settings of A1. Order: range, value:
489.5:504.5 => 5.43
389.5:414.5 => 5.47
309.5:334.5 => 5.55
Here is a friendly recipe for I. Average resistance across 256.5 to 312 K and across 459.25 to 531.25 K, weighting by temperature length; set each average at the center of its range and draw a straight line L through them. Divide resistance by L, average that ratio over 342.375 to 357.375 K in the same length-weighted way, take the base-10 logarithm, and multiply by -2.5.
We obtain 0.09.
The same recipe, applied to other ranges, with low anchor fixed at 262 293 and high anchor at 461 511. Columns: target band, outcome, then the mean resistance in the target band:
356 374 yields 0.08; 5.45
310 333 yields 0.09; 5.55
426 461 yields -0.02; 5.78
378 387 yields 0.07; 5.46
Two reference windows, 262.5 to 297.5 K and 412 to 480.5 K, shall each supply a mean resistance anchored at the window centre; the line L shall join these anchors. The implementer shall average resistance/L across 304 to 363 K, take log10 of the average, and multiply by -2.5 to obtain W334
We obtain 0.09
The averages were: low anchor 6.09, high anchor 5.72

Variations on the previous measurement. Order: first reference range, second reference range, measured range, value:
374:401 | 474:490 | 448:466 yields -0.046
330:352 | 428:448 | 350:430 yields 0.019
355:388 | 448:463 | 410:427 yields 0.009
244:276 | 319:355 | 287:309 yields -0.014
